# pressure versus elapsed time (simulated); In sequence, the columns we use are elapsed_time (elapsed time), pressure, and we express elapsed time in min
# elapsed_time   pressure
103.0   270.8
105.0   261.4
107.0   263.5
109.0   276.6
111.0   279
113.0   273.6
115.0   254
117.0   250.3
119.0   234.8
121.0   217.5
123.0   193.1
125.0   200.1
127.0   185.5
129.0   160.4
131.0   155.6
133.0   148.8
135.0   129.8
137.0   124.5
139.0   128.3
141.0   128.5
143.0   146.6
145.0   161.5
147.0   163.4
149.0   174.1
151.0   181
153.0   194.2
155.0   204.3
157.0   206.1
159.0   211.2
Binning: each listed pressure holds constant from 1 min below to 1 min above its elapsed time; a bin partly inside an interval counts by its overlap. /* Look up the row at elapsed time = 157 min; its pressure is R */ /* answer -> 206.1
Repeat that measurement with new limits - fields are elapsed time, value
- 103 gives 270.8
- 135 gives 129.8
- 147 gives 163.4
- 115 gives 254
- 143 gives 146.6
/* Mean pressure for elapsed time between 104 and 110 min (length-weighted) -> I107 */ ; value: 267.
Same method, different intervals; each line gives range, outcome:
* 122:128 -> 193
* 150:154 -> 188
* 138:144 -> 134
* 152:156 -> 199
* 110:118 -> 264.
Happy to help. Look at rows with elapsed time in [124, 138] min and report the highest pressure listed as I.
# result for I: 200.1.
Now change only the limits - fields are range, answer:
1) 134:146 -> 161.5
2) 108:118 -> 279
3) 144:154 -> 194.2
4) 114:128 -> 254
